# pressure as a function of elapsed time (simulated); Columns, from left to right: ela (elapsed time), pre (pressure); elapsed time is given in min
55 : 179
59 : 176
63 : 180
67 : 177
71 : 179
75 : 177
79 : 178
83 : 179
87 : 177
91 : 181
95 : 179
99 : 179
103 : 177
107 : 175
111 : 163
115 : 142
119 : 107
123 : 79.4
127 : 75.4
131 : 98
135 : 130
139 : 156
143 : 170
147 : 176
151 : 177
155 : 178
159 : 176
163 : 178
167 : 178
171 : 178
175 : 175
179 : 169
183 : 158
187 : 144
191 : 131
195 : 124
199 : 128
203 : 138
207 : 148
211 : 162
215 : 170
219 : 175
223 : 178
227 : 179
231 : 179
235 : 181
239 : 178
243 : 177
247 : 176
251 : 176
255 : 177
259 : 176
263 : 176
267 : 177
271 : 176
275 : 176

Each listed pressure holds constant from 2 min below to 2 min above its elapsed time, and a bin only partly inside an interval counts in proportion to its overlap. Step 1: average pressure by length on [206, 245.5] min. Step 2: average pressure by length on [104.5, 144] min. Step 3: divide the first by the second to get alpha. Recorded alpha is 1.3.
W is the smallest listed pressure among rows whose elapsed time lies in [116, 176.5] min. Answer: 75.4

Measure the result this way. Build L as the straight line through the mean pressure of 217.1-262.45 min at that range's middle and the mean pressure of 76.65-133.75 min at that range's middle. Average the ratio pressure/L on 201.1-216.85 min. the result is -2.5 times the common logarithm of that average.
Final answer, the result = 0.11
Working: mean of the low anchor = 149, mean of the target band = 154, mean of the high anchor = 177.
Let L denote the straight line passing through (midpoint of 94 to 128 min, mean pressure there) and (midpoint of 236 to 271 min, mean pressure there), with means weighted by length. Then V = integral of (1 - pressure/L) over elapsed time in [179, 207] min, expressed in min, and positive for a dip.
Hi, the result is 3.8 min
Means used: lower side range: 143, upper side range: 177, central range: 140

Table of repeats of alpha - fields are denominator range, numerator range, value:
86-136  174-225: 1.07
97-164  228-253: 1.20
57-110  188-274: 0.93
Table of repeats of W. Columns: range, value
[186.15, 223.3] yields 124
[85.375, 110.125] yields 175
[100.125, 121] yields 107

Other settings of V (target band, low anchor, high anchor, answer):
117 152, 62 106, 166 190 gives 8.7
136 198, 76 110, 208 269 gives 4.6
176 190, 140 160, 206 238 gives 1.4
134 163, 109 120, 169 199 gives -4.4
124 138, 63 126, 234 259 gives 5.3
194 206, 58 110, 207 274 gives 3.0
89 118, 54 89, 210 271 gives 1.5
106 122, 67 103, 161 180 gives 3.3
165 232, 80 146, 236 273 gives 2.5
